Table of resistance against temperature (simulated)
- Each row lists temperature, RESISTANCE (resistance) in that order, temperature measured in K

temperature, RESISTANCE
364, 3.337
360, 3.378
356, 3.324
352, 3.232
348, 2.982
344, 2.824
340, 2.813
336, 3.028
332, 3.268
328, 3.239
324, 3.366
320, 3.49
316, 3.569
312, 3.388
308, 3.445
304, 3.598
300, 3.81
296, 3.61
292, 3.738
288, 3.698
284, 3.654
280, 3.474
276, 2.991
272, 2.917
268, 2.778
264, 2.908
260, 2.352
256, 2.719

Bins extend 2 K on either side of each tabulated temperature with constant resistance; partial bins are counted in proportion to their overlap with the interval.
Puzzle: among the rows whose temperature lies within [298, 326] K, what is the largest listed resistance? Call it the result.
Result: 3.81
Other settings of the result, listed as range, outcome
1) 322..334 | 3.366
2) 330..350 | 3.268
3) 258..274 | 2.917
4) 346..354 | 3.232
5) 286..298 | 3.738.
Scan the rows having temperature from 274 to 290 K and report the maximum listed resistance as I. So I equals 3.698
